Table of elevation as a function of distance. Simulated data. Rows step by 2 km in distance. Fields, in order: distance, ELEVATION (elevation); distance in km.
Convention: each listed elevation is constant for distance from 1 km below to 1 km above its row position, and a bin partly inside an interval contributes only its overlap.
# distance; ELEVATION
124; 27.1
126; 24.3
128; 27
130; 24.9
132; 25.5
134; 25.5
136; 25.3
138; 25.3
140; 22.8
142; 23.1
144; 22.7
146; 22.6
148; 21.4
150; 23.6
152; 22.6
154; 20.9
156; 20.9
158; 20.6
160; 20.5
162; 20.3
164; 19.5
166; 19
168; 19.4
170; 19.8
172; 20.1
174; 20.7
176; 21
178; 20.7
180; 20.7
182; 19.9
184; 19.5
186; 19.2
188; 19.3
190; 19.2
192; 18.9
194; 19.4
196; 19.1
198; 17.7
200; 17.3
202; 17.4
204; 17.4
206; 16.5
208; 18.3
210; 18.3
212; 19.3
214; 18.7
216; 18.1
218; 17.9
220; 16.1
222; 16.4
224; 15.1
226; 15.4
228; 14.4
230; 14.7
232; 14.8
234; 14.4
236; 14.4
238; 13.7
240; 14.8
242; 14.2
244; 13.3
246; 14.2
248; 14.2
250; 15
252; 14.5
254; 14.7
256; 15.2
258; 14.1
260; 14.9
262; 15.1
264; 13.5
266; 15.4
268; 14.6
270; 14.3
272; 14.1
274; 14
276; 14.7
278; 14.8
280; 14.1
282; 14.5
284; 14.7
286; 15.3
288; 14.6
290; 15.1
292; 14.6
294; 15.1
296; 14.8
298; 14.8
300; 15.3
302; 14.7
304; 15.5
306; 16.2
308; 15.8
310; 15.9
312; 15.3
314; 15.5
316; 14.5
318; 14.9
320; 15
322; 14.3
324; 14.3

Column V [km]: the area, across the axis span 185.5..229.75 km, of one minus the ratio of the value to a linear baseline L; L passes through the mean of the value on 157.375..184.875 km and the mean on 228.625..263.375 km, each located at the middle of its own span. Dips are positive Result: -0.7 km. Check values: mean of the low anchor 20.1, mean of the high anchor 14.5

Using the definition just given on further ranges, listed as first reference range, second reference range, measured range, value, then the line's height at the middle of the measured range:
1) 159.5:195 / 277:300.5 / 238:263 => 3.1 km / 16.5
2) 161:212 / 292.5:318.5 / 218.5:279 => 8.6 km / 17.1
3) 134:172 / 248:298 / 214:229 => 1.1 km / 17.7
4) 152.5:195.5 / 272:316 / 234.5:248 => 2.4 km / 17.2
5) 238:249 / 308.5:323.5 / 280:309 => -0.5 km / 14.8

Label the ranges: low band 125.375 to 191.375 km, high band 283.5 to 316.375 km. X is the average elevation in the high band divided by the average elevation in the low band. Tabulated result 0.7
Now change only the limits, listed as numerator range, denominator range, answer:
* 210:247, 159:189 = 0.78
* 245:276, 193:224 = 0.82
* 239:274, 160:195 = 0.73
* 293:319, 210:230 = 0.91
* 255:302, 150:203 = 0.74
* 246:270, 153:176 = 0.72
